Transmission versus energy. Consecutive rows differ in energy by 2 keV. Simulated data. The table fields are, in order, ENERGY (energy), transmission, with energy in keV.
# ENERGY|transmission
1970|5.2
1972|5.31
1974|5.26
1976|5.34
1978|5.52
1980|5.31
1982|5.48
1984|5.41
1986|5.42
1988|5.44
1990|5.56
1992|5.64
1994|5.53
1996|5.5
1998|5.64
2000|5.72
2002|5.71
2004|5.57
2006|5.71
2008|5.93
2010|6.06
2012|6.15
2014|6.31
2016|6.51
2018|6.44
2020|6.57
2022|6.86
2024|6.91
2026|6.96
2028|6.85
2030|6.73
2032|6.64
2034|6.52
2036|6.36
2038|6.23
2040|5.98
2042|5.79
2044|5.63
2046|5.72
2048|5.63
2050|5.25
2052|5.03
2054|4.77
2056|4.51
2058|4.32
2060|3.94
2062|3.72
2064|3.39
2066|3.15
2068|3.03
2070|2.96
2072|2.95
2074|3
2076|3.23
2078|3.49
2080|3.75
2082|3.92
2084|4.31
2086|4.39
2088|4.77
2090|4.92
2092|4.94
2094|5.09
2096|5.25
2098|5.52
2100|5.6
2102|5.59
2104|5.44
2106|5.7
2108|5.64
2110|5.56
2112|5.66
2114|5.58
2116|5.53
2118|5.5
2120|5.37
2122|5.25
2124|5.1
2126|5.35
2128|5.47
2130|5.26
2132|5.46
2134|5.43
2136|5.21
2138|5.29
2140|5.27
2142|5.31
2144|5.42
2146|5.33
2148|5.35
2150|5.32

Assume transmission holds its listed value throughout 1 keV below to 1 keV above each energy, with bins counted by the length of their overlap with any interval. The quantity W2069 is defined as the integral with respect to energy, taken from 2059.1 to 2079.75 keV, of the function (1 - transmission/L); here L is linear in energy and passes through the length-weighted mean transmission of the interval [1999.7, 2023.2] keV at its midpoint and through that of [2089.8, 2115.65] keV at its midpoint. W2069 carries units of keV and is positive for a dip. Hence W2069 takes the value 8.7 keV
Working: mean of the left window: 6.15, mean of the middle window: 3.3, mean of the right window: 5.44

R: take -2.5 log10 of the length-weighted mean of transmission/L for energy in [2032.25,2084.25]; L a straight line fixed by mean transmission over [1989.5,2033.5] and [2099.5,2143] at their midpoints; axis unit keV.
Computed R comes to 0.29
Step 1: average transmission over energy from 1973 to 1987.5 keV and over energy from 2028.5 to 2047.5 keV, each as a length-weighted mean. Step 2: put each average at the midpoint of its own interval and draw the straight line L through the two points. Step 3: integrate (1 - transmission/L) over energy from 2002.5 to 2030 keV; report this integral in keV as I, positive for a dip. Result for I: -2.3 keV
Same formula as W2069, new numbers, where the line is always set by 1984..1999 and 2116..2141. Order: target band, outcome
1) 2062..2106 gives 9.4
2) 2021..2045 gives -4.3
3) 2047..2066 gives 3.5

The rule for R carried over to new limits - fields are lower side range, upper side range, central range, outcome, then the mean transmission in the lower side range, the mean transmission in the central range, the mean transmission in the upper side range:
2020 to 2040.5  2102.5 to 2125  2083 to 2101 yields 0.16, 6.62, 4.98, 5.49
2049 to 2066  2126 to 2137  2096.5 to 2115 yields -0.12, 4.29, 5.58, 5.36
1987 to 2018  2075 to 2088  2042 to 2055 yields -0.14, 5.82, 5.37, 3.92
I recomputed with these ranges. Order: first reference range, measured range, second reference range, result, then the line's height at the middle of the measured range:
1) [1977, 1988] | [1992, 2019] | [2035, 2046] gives -1.19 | 5.64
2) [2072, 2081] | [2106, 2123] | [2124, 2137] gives -2.84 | 4.74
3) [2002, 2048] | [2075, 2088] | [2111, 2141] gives 4.16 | 5.77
